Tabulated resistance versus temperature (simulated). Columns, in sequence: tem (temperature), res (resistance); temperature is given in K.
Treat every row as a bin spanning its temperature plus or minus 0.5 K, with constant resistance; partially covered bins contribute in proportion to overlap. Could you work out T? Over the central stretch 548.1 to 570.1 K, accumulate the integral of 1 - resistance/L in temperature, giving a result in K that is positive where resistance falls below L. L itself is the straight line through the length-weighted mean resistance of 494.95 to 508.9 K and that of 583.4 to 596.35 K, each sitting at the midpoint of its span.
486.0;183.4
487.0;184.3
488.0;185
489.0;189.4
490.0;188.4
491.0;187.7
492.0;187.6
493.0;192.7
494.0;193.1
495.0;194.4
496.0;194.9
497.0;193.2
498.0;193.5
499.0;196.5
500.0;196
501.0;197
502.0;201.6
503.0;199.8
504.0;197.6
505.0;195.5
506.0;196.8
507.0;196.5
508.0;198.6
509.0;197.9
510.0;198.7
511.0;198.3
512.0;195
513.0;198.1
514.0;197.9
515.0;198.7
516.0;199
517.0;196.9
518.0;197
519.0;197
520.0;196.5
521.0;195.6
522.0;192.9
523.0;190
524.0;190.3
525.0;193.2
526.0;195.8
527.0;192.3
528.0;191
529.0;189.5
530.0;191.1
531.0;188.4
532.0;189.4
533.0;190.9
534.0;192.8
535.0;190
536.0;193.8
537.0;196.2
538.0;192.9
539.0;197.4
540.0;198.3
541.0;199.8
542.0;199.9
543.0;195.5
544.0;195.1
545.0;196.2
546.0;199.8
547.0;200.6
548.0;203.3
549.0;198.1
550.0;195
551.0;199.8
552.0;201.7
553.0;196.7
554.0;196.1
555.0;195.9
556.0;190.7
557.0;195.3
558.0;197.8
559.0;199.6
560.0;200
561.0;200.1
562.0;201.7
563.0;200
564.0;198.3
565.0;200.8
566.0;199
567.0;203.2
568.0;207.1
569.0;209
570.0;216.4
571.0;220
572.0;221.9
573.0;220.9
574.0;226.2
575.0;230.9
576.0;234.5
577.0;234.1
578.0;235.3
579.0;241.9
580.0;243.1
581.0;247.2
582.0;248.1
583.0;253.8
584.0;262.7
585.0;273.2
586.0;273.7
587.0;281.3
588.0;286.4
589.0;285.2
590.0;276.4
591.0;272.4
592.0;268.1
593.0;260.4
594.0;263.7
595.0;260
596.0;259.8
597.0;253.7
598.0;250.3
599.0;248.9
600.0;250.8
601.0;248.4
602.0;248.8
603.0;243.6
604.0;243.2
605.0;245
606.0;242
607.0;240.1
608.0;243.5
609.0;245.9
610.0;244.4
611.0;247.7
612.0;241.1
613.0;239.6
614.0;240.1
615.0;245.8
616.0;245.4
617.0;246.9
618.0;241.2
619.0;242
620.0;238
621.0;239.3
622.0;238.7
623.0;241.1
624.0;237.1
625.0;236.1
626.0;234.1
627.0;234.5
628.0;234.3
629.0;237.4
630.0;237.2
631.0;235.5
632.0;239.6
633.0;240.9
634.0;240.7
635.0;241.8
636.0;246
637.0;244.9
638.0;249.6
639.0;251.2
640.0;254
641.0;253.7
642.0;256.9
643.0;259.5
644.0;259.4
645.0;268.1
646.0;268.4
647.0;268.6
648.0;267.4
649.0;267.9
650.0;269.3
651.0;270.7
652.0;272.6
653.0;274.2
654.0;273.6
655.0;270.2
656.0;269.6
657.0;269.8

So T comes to 4.1 K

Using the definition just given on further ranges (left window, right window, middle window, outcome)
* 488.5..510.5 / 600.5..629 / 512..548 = 2.1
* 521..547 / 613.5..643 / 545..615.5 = -4.4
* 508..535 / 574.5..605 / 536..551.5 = 1.2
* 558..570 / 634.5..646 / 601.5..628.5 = -0.6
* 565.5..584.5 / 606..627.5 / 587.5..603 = -1.8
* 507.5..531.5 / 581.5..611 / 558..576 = 1.9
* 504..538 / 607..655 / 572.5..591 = -2.4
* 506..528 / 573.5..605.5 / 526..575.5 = 5.1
